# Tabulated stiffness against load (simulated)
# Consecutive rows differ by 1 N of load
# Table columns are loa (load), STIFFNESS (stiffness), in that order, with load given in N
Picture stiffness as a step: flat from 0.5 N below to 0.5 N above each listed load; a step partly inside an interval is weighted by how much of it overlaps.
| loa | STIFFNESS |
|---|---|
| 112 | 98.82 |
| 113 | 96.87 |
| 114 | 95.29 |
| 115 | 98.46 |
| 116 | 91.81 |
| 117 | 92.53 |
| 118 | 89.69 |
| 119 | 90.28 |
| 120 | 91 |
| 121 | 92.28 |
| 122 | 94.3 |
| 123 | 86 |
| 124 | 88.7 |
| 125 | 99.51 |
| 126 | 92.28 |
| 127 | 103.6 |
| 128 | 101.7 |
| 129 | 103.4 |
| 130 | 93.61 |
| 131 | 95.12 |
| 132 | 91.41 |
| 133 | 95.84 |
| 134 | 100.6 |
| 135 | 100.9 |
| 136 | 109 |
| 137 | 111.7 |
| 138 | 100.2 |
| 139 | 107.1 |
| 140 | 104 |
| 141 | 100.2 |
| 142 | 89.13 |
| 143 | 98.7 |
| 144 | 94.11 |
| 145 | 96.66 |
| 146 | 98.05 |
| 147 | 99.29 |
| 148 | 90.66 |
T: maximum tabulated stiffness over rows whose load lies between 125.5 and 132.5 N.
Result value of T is 103.6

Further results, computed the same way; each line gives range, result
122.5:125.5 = 99.51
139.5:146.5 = 104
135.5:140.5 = 111.7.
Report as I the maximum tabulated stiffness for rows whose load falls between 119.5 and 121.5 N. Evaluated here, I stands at 92.28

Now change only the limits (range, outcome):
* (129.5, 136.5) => 109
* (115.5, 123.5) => 94.3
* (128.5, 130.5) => 103.4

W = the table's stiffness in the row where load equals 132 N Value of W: 91.41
